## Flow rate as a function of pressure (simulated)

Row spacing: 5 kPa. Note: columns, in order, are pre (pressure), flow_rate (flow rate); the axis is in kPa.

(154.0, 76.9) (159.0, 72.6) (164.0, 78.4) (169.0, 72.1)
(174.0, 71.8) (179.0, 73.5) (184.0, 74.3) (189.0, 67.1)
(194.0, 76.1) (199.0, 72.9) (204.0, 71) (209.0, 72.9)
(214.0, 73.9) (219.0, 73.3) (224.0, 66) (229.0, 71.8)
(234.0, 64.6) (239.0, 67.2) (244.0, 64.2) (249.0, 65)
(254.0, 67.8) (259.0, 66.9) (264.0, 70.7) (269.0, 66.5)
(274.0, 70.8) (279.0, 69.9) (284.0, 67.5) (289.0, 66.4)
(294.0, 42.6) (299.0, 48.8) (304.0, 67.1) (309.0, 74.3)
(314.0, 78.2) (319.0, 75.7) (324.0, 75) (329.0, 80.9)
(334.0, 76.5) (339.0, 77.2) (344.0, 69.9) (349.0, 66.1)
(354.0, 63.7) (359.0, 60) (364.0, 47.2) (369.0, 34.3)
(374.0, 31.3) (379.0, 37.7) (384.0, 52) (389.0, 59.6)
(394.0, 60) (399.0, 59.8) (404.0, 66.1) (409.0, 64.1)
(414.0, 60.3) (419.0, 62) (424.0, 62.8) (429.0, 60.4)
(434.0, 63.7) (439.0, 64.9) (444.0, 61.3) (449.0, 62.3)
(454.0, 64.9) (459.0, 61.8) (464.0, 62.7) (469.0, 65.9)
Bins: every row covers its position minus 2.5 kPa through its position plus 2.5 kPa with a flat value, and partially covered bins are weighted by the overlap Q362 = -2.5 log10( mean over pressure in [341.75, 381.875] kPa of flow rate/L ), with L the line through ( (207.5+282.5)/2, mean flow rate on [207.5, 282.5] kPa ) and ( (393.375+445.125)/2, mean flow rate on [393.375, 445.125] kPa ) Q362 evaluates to 0.25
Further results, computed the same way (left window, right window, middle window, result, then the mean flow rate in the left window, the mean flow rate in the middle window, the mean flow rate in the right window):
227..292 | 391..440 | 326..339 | -0.20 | 67.4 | 78.3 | 62.3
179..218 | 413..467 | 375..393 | 0.30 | 72.7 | 49.1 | 62.6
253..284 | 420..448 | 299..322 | -0.06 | 68.7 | 71.1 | 62.6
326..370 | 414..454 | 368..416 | 0.20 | 65.1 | 53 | 62.5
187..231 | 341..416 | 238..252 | 0.05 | 71.7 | 65.4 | 55.6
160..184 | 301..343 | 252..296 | 0.14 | 73.9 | 65.7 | 75.1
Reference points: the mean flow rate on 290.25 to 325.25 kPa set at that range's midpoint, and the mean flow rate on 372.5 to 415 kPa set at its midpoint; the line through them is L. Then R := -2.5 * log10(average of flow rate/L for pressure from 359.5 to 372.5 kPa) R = 0.33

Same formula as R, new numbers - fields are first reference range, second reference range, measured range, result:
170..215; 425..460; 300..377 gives 0.04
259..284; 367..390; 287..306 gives 0.13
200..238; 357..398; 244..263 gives -0.02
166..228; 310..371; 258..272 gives 0.03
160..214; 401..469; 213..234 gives 0.02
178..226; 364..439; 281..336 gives -0.09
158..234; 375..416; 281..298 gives 0.12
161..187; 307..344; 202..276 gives 0.09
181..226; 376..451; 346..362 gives 0.00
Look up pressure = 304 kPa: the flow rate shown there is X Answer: 67.1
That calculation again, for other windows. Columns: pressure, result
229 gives 71.8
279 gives 69.9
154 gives 76.9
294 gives 42.6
